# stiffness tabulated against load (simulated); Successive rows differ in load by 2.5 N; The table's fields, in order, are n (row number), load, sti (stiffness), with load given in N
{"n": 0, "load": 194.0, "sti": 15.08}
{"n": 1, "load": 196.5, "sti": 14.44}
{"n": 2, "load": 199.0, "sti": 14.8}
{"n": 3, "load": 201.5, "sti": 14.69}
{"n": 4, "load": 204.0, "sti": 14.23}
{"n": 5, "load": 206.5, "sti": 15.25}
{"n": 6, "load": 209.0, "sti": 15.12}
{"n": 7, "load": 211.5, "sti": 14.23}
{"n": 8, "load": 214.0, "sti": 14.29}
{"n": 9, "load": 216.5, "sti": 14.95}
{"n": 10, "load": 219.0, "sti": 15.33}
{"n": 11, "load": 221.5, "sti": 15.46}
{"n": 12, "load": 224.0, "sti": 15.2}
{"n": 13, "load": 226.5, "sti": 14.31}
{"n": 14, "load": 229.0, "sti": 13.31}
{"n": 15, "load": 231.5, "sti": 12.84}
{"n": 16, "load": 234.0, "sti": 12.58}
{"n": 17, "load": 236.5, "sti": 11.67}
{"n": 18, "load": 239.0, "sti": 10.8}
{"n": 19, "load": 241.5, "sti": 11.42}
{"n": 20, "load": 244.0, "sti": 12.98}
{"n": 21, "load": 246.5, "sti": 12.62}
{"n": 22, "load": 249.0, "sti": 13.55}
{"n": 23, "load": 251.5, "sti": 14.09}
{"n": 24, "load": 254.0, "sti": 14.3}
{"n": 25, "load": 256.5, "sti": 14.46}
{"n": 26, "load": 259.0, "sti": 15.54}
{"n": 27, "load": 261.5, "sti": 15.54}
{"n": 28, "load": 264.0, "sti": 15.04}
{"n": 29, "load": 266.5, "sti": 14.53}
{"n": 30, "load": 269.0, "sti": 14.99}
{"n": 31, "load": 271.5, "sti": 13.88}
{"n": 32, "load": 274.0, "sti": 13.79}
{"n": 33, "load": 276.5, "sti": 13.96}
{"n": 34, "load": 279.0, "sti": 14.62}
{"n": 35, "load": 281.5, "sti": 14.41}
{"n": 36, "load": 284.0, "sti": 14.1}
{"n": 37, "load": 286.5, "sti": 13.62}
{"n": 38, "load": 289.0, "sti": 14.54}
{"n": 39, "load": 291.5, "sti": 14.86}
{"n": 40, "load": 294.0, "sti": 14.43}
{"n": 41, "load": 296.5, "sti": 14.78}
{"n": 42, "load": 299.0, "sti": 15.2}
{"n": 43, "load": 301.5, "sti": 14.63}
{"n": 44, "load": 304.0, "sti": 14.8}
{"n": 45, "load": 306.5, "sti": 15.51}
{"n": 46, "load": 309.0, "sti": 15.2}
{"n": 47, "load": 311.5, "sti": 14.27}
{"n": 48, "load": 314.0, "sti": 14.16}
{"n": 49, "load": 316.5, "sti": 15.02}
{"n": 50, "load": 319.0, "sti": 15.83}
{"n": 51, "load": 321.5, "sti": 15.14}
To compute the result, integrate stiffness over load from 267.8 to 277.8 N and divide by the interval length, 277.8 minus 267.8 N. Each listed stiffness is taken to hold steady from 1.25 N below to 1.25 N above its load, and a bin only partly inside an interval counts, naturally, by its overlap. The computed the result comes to 14.2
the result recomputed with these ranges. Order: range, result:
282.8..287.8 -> 13.9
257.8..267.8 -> 15.2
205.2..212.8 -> 14.9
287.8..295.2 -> 14.6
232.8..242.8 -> 11.6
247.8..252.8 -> 13.8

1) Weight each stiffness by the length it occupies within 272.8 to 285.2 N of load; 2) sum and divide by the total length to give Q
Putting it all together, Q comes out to 14.2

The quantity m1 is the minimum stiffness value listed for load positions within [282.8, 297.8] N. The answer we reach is 13.62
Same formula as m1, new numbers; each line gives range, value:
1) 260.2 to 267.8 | 14.53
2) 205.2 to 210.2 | 15.12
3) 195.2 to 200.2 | 14.44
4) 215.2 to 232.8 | 12.84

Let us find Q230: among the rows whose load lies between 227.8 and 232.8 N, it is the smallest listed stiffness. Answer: 12.84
